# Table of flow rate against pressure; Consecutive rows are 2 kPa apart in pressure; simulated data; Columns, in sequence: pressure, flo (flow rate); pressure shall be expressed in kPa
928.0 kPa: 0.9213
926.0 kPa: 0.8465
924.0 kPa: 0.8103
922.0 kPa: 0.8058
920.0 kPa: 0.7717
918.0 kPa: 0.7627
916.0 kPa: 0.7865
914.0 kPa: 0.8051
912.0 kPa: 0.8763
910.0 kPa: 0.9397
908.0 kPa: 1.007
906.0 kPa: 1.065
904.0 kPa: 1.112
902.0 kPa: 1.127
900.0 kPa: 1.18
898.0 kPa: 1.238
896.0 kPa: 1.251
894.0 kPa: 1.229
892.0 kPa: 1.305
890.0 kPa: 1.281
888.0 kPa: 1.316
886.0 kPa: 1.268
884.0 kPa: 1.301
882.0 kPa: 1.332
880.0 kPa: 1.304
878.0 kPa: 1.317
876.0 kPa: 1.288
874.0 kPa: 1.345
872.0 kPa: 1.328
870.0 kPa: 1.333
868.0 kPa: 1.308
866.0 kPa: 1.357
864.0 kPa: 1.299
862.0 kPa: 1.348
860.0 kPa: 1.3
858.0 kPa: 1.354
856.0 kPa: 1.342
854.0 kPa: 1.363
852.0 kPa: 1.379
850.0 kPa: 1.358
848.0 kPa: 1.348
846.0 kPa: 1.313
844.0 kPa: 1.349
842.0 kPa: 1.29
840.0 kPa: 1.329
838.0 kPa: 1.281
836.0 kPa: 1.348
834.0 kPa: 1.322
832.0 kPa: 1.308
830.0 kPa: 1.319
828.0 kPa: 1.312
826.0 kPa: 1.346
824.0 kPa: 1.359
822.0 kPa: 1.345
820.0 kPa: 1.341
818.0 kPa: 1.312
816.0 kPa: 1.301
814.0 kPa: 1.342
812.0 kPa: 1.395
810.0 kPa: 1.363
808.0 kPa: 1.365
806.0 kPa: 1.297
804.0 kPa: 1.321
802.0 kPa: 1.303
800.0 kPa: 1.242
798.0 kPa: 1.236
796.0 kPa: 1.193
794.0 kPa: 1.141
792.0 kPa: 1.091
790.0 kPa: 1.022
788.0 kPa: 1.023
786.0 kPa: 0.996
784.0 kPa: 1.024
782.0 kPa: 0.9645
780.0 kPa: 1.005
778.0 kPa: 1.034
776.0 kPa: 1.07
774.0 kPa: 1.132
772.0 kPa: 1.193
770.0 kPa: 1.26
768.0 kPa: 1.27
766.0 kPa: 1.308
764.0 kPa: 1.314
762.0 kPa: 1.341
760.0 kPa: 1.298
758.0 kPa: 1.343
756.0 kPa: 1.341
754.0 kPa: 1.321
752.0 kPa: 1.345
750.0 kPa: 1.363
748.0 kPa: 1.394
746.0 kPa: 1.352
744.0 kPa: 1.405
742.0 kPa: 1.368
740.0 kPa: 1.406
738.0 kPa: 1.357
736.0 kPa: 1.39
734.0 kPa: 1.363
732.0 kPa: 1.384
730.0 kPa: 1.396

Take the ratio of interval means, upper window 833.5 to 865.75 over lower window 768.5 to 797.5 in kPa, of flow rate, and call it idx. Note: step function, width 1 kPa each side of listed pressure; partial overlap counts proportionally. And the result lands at 1.2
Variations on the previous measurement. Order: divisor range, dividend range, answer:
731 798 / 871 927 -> 0.90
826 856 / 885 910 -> 0.89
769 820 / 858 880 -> 1.11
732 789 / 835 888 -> 1.06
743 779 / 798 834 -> 1.03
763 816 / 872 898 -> 1.09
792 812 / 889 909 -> 0.93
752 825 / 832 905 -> 1.06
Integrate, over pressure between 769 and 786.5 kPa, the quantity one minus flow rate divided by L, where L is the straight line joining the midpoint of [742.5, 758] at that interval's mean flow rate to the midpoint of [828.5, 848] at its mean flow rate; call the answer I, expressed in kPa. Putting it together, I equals 3.5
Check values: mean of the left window 1.36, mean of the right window 1.32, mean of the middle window 1.08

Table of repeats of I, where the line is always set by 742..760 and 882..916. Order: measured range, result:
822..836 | -1.01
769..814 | 4.29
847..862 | -1.81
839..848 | -0.76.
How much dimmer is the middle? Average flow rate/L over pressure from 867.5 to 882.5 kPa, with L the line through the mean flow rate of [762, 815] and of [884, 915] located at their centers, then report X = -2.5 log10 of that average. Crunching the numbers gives -0.15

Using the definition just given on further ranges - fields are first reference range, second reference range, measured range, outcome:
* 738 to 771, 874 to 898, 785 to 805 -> 0.147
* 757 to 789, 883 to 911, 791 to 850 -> -0.117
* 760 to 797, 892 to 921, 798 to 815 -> -0.189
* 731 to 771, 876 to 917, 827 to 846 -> -0.071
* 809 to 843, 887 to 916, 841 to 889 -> -0.094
